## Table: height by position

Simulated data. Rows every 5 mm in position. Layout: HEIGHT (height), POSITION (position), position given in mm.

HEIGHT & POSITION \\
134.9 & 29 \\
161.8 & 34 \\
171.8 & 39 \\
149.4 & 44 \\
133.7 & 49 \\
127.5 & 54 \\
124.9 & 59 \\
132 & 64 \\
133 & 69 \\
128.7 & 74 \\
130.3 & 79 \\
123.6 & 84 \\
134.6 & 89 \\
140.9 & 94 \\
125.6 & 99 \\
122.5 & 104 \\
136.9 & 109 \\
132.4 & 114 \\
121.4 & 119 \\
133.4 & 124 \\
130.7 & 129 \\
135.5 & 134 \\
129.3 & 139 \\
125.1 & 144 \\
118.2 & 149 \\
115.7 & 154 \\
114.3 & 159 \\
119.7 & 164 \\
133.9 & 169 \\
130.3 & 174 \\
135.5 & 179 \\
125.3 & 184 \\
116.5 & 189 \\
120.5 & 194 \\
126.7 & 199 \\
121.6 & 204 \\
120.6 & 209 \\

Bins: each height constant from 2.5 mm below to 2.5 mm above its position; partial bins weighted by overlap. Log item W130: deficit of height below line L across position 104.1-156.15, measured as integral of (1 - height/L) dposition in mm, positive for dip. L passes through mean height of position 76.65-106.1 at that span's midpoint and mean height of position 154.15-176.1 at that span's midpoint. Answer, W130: -0.5 mm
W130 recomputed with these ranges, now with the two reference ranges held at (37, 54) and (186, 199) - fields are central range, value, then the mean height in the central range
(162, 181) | -0.9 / 130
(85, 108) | 1.2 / 131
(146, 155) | 0.7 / 118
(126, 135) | -0.1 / 133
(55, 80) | 2.4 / 130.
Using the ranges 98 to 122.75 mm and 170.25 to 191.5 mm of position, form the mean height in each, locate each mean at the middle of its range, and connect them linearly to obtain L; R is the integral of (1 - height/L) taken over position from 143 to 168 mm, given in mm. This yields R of 1.7 mm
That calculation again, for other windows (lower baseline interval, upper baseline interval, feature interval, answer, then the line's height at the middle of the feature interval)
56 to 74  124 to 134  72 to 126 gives 0.5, 131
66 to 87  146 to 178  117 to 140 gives -0.9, 125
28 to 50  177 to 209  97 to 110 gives 1.2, 141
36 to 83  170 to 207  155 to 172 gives 0.7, 128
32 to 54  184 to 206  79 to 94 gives 1.2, 143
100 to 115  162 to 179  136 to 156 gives 1.1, 130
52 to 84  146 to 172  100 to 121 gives -0.5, 125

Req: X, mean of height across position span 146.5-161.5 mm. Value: 116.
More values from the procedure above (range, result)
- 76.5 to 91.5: 130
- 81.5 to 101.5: 131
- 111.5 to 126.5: 129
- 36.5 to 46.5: 161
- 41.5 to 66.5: 134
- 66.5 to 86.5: 129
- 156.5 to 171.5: 123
